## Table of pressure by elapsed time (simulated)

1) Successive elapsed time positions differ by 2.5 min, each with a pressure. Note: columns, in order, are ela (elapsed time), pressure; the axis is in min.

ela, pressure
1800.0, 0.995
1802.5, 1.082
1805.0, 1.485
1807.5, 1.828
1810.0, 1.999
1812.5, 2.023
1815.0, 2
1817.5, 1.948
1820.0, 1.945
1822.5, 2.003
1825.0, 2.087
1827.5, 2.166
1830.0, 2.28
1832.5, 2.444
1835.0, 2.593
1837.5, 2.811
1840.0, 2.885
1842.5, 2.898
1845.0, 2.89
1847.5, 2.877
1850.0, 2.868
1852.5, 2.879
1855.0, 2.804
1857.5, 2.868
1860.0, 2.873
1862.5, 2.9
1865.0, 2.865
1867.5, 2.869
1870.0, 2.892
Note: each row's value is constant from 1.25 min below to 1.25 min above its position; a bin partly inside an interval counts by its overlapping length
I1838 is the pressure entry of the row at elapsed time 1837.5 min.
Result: 2.811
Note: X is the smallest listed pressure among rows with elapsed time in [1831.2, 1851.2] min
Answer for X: 2.444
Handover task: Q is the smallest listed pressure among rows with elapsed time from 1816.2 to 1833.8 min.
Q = 1.945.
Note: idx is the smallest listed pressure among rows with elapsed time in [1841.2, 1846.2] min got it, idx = 2.89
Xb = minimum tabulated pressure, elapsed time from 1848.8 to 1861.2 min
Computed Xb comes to 2.804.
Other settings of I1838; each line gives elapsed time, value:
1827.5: 2.166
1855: 2.804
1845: 2.89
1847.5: 2.877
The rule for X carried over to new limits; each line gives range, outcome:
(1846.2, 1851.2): 2.868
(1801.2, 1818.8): 1.082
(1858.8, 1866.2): 2.865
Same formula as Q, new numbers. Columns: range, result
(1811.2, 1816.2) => 2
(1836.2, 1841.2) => 2.811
